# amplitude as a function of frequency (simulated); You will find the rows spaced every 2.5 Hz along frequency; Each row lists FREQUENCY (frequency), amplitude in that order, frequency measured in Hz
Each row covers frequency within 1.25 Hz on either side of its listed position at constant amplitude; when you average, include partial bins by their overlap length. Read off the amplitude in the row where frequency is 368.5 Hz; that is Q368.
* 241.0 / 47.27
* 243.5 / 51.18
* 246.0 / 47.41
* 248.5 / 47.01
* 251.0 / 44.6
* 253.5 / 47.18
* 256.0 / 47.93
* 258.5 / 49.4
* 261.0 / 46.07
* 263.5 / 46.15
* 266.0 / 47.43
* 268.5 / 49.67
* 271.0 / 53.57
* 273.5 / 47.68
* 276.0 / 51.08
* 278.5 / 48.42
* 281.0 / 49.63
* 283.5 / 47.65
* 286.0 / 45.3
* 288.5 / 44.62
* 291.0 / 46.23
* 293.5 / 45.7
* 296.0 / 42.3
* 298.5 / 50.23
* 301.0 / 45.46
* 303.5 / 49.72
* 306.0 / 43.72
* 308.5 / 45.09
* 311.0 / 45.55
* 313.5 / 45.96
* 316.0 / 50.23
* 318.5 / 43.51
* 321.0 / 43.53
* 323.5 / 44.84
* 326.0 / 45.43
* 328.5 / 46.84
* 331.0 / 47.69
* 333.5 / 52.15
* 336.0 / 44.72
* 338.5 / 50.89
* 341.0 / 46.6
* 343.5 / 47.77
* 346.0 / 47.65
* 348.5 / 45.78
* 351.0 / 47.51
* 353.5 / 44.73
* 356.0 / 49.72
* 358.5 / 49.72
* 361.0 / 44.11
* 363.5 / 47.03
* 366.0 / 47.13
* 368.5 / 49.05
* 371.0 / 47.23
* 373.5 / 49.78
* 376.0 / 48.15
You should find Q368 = 49.05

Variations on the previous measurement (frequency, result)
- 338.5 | 50.89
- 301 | 45.46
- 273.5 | 47.68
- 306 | 43.72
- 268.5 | 49.67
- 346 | 47.65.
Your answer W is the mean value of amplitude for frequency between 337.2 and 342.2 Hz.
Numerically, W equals 48.7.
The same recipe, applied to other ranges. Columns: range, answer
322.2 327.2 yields 45.1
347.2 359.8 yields 47.5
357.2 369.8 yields 47.4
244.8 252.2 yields 46.3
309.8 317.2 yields 47.2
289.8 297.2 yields 44.7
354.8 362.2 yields 47.9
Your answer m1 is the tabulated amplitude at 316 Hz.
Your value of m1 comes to 50.23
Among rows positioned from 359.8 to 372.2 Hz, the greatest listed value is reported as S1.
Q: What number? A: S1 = 49.05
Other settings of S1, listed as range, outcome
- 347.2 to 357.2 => 49.72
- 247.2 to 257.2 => 47.93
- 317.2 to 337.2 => 52.15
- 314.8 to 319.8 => 50.23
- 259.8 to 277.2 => 53.57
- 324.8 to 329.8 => 46.84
